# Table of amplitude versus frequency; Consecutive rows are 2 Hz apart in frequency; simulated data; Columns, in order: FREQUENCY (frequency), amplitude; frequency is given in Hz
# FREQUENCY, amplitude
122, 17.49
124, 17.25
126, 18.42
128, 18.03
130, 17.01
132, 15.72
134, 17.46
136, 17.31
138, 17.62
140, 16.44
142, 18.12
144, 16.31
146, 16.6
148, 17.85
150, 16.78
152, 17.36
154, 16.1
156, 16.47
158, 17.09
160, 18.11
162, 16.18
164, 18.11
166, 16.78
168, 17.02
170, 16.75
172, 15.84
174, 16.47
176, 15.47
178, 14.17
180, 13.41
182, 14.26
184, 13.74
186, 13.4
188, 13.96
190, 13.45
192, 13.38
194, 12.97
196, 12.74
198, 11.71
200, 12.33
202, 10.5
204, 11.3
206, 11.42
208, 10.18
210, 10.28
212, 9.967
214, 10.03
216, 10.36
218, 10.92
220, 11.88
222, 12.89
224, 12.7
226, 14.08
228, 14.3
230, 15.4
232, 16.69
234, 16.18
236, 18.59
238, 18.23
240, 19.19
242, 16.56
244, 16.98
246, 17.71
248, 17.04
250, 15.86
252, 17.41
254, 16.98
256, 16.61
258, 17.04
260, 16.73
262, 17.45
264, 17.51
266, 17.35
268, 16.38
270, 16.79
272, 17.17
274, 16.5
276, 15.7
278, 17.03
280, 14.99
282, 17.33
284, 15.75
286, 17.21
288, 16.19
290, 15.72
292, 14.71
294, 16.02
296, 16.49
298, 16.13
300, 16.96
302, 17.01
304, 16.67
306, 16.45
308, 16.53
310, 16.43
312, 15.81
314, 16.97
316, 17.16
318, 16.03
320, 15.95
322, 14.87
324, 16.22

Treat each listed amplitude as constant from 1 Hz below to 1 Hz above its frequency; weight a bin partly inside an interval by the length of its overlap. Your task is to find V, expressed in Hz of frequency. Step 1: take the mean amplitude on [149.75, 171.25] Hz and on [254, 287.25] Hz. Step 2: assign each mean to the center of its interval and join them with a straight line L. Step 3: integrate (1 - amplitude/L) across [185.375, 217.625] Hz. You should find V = 9.9 Hz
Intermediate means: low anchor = 17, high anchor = 16.7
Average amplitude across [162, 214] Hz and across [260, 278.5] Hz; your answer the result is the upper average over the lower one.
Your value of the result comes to 1.2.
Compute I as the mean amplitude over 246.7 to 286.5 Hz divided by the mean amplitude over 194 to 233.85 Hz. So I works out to 1.37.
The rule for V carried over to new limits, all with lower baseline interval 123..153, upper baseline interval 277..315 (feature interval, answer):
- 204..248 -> 7.06 Hz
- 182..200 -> 3.98 Hz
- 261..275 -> -0.45 Hz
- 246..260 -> -0.26 Hz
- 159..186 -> 1.98 Hz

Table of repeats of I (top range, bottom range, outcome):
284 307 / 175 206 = 1.25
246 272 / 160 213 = 1.23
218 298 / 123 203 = 1.03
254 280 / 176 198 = 1.24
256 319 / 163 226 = 1.25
